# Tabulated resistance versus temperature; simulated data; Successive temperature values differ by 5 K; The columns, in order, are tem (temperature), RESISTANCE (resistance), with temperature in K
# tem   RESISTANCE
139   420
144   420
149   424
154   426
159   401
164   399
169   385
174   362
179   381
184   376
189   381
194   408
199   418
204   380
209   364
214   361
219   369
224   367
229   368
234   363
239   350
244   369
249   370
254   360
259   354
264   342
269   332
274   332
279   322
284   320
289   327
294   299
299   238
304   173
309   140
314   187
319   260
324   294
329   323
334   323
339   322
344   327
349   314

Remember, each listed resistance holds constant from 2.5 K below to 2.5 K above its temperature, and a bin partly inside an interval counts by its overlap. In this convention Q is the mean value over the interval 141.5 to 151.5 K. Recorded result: 422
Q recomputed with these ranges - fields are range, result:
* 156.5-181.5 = 386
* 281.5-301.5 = 296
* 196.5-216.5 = 381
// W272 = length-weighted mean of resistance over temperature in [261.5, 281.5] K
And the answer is 332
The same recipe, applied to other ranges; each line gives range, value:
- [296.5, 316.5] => 184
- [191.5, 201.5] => 413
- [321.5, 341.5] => 316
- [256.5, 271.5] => 343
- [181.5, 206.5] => 393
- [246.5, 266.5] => 356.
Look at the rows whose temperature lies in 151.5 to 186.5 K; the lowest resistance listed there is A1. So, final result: 362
